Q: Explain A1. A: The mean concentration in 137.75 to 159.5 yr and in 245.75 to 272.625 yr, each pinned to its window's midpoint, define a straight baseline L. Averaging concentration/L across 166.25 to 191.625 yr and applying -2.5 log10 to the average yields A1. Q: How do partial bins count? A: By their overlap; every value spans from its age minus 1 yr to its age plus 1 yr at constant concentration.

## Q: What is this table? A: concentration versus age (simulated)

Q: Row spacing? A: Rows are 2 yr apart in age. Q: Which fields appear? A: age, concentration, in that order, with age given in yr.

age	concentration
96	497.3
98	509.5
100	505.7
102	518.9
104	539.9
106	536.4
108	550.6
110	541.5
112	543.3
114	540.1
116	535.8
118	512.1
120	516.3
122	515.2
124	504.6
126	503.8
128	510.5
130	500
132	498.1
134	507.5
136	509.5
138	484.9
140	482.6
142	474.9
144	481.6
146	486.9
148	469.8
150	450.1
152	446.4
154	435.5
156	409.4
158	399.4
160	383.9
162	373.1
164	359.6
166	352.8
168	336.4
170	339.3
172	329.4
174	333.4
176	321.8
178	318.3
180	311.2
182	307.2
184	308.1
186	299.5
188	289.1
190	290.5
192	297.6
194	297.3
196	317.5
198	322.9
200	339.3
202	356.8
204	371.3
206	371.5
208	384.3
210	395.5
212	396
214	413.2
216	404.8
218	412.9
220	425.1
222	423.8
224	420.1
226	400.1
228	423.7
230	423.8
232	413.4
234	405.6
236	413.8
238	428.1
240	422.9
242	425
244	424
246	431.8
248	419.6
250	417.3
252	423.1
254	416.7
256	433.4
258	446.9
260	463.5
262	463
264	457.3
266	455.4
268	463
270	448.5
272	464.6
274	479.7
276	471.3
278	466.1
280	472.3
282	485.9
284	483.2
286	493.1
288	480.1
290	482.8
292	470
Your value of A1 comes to 0.39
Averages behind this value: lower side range 454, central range 316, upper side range 443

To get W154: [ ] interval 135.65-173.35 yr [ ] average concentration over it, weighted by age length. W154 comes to 419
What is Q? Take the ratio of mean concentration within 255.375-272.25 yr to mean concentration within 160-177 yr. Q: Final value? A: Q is 1.32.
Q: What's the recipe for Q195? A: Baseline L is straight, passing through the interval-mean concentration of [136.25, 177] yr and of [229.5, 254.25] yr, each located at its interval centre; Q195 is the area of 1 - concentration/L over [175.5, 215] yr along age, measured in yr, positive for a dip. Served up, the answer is 7.52 yr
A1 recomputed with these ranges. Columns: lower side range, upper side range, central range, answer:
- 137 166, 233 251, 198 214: 0.15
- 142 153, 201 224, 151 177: 0.21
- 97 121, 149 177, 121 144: -0.08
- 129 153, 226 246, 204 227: 0.08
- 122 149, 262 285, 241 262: 0.10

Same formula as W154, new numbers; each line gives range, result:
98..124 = 528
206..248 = 413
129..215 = 385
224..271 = 431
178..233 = 363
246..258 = 425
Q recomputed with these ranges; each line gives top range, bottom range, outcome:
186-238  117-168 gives 0.82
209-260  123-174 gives 0.95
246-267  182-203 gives 1.41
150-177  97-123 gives 0.71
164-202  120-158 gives 0.66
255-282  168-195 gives 1.48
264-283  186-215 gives 1.36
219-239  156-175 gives 1.16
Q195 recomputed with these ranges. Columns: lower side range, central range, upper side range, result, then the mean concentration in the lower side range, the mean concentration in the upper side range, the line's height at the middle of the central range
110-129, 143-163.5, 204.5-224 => 2.0 yr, 521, 403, 479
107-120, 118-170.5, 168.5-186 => -2.6 yr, 536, 320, 432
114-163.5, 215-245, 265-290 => 3.5 yr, 475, 472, 473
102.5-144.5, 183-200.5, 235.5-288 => 6.4 yr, 514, 450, 482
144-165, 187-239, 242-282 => 7.1 yr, 424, 449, 438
